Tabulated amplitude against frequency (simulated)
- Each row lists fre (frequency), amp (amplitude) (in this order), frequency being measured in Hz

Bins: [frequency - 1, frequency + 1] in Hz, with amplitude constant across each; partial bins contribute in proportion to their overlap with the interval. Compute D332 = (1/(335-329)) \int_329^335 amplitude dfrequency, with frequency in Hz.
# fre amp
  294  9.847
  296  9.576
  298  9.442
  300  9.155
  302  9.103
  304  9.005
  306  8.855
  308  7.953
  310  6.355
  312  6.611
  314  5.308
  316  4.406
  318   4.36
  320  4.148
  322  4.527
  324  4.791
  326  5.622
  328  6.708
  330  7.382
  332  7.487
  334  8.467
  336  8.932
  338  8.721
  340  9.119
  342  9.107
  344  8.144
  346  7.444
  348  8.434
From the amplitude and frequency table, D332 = 7.78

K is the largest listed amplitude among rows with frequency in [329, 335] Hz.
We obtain 8.467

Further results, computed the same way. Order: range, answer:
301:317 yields 9.103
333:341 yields 9.119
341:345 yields 9.107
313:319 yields 5.308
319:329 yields 6.708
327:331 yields 7.382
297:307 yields 9.442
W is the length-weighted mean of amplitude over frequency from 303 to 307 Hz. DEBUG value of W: 8.93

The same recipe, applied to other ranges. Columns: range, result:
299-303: 9.13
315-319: 4.38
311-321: 4.97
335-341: 8.92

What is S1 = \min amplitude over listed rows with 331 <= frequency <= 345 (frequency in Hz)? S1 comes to 7.487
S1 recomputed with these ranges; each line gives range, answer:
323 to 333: 4.791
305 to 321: 4.148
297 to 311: 6.355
